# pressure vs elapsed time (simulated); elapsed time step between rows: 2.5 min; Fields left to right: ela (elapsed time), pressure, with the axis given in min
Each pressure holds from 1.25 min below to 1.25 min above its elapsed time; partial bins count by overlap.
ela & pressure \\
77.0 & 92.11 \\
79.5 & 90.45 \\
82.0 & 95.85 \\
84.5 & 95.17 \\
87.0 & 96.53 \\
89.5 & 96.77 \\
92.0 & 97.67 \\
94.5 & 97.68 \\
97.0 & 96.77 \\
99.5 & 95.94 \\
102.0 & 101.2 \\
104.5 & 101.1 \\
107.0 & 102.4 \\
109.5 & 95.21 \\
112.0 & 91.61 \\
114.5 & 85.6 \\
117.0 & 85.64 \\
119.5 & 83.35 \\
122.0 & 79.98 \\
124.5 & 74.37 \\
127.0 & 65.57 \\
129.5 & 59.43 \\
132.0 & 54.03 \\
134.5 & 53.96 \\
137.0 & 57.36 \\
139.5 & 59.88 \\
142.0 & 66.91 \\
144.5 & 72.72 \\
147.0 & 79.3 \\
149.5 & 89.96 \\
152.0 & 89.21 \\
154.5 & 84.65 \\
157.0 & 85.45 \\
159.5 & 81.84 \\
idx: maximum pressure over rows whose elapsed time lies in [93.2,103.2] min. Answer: 101.2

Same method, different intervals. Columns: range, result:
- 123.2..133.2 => 74.37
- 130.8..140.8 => 59.88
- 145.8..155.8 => 89.96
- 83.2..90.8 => 96.77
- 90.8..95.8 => 97.68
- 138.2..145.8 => 72.72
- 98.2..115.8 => 102.4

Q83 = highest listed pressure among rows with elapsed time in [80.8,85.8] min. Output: 95.85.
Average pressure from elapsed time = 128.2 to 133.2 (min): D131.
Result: 56.8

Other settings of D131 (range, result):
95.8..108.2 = 99.5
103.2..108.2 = 102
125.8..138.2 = 58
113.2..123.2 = 83.7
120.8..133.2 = 66.7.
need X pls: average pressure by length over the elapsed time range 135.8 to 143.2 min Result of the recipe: 61.4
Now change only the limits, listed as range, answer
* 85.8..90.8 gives 96.7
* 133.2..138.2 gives 55.6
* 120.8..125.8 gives 77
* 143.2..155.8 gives 83.1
